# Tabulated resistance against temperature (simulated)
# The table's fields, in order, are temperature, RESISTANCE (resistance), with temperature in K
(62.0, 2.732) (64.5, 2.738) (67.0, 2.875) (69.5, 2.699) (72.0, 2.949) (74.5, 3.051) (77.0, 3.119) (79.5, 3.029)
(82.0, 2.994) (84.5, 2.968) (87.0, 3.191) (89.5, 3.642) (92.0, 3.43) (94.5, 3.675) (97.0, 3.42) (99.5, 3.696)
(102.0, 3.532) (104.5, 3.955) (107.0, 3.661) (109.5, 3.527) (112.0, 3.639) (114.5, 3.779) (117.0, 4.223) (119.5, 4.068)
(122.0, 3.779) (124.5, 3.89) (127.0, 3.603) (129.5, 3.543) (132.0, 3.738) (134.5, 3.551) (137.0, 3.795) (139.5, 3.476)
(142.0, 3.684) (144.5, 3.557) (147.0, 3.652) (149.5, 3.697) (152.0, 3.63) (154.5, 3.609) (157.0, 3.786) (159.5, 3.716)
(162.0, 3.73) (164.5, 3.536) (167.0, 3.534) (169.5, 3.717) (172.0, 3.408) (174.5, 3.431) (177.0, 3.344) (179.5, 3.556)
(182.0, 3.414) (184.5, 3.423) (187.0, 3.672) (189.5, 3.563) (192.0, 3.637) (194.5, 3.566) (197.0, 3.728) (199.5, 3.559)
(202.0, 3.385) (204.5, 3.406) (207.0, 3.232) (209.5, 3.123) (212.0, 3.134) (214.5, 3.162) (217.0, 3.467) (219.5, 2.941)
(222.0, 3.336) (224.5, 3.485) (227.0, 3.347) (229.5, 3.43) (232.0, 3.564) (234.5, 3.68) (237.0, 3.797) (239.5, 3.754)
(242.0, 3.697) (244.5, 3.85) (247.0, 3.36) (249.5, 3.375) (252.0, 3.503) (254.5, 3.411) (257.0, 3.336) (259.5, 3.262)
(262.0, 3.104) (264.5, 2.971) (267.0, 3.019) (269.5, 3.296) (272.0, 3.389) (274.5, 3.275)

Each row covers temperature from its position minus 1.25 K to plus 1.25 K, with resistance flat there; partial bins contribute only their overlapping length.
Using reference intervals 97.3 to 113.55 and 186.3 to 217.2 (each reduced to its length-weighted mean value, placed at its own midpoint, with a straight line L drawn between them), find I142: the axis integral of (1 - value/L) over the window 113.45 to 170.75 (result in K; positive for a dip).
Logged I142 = -2.2 K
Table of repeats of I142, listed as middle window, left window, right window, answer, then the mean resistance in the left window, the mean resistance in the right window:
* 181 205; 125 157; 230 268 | 0.0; 3.64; 3.45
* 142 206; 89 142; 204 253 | -0.2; 3.7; 3.43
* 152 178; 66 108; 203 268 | -2.0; 3.29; 3.38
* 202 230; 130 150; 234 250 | 2.9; 3.64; 3.66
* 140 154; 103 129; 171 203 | 0.2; 3.8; 3.52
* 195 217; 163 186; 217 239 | 0.7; 3.49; 3.46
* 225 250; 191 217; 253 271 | -2.3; 3.39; 3.21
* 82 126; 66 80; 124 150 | -4.6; 2.95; 3.65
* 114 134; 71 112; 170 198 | -2.3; 3.38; 3.53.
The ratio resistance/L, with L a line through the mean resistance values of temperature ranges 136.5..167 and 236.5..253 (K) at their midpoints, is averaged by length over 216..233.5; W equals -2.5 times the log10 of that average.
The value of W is 0.08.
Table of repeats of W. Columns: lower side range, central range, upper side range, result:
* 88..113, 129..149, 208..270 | -0.025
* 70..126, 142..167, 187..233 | -0.062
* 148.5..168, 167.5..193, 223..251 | 0.036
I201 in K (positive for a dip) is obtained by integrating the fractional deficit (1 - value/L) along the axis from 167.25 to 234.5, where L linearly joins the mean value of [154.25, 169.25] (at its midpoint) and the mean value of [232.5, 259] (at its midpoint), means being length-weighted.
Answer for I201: 3.5 K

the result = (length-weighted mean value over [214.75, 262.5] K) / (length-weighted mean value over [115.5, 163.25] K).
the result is 0.93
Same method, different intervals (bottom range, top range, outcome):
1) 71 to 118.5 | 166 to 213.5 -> 1.00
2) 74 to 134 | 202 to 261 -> 0.96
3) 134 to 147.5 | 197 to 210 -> 0.94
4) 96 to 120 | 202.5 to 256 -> 0.92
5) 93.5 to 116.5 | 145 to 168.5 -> 0.99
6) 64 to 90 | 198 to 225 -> 1.09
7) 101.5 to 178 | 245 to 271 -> 0.89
